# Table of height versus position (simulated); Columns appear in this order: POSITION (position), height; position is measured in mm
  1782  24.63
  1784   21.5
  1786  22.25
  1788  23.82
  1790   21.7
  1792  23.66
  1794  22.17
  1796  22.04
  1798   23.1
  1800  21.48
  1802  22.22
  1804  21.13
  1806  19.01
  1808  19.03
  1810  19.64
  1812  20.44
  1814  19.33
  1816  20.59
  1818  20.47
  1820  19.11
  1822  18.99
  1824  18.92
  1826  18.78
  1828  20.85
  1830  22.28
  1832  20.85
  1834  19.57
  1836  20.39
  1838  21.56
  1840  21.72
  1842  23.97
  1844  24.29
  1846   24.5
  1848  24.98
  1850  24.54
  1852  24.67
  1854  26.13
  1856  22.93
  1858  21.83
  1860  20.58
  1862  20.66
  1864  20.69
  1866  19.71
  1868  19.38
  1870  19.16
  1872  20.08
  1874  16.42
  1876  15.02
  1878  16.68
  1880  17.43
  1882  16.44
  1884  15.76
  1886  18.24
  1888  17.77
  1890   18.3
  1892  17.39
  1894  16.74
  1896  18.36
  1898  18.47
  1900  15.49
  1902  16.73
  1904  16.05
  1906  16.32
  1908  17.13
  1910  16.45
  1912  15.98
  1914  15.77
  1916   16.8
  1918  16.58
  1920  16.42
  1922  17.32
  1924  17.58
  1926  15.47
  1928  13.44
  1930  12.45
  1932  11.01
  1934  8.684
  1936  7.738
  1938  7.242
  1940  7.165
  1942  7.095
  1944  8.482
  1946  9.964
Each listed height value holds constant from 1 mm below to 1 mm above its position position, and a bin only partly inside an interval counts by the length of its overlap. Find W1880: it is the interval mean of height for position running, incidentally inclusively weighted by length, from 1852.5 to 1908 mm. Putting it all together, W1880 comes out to 18.5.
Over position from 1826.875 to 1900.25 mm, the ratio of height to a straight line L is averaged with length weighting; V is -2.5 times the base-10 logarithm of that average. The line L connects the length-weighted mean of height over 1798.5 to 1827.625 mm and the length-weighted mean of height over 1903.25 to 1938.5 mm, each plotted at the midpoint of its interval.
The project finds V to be -0.16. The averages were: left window 20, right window 14.4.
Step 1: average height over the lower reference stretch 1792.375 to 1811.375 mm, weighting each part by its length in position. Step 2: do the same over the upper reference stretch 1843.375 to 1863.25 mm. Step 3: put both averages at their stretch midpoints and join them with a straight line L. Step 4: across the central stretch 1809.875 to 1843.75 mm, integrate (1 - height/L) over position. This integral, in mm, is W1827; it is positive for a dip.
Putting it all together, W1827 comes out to 2.6 mm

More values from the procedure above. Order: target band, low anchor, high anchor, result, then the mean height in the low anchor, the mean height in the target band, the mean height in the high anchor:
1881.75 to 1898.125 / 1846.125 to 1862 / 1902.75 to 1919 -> 1.3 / 23.5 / 17.5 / 16.4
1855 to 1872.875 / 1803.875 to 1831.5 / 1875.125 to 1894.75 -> -2.7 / 19.9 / 20.6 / 17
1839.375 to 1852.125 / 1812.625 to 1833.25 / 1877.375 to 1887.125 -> -3.6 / 20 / 24.1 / 16.9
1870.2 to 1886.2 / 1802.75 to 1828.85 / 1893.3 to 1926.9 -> 0.6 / 19.7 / 17.1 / 16.7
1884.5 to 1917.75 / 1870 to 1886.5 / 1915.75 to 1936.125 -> -2.8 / 17.1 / 17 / 14.1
